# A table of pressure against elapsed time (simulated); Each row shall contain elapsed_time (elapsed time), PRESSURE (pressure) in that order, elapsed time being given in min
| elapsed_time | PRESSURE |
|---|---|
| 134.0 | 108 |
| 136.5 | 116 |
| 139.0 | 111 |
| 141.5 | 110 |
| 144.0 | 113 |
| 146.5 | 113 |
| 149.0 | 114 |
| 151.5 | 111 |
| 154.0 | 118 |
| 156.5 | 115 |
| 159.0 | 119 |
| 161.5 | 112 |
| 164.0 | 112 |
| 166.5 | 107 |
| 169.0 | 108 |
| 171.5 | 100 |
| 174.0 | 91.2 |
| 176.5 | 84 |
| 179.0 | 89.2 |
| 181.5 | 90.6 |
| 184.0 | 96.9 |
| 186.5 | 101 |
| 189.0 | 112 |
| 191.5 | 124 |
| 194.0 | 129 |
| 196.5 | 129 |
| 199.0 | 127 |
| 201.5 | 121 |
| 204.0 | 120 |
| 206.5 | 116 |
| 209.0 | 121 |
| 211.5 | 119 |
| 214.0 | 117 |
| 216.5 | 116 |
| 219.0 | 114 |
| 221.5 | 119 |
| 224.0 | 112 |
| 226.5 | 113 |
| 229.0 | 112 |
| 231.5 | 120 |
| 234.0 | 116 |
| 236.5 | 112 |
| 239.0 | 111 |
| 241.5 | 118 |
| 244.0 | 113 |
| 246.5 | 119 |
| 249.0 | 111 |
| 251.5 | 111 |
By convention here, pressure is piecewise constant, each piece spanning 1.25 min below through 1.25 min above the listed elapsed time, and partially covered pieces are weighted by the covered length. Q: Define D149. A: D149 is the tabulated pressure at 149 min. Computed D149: 114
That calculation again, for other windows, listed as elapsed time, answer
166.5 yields 107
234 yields 116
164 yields 112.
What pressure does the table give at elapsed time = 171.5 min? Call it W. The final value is 100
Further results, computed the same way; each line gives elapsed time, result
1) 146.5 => 113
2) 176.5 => 84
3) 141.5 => 110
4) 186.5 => 101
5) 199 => 127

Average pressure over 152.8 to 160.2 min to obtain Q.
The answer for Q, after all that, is 117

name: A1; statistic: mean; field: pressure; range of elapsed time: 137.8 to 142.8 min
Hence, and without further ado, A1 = 111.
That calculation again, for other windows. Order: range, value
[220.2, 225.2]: 116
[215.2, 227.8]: 115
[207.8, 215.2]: 119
